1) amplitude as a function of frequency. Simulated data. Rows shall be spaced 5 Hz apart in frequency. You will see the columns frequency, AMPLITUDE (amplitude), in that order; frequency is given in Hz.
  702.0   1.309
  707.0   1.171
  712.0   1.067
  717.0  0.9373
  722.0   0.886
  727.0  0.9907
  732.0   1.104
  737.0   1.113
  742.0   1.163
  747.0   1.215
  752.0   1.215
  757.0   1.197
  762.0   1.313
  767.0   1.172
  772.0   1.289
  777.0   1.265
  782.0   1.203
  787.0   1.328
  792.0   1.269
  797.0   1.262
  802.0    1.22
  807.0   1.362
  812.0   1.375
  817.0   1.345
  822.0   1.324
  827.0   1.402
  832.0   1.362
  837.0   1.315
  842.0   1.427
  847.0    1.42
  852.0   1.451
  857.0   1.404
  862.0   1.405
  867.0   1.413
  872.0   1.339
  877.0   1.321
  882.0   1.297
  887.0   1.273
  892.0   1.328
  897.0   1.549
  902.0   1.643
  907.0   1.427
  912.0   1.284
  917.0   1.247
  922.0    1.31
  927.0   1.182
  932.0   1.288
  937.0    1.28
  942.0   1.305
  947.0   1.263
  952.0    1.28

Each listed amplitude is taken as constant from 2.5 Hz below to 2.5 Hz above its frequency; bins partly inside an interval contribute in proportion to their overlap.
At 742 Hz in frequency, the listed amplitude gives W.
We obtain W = 1.163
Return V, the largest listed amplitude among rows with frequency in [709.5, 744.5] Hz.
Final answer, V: 1.163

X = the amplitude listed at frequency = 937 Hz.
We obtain 1.28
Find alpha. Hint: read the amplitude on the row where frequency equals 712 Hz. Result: 1.067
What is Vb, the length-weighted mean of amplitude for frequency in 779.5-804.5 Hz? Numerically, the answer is 1.26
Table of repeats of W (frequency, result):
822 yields 1.324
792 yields 1.269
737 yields 1.113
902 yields 1.643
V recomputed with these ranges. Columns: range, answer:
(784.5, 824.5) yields 1.375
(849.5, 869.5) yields 1.451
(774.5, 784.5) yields 1.265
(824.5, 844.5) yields 1.427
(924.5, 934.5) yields 1.288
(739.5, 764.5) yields 1.313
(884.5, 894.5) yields 1.328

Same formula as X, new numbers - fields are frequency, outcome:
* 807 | 1.362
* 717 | 0.9373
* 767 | 1.172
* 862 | 1.405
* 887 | 1.273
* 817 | 1.345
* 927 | 1.182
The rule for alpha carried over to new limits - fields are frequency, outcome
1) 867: 1.413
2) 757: 1.197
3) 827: 1.402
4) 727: 0.9907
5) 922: 1.31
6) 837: 1.315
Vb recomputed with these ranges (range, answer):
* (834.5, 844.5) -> 1.37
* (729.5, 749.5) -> 1.15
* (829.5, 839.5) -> 1.34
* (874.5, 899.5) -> 1.35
